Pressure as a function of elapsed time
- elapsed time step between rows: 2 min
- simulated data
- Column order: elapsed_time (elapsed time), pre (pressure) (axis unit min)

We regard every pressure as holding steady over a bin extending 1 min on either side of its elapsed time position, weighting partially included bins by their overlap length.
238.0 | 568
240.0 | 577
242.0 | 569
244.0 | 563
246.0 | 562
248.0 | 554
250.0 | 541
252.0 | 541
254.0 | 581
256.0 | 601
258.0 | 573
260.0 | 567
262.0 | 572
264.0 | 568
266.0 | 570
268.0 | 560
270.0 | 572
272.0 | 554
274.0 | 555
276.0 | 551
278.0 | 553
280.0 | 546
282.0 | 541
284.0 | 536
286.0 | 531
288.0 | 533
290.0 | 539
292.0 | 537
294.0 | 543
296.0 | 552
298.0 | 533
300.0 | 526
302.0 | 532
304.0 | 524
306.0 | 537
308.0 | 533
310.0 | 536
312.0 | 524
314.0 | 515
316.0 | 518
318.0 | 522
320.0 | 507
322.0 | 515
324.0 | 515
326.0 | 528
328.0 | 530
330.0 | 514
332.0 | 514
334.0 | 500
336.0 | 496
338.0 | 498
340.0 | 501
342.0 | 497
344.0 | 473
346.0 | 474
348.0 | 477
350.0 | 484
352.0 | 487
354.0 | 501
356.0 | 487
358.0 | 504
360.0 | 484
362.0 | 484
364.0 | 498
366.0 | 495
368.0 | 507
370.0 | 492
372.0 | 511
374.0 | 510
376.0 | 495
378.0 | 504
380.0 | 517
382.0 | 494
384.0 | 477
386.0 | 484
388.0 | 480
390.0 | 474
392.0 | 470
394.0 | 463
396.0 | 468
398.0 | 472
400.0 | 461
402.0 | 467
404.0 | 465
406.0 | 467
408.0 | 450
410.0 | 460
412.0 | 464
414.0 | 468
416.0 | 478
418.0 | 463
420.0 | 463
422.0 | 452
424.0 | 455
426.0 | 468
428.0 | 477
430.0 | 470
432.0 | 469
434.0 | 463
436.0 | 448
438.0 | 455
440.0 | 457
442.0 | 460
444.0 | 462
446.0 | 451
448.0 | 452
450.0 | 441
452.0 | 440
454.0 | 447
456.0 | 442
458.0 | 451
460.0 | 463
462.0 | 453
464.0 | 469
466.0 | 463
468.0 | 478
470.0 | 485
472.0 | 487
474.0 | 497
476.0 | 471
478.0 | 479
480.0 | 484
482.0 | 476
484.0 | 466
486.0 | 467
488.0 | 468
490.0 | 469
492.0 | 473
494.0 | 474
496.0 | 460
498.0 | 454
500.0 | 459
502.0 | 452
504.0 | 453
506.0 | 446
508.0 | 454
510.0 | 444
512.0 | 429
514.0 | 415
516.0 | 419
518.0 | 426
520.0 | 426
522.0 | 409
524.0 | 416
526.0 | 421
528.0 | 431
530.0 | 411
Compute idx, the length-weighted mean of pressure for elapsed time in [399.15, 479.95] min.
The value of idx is 463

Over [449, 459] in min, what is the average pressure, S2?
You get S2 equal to 444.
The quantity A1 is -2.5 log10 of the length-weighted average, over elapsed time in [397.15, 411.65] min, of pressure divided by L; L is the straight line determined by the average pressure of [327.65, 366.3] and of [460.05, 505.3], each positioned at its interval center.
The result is 0.05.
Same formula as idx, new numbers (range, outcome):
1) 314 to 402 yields 495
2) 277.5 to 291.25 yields 539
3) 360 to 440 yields 476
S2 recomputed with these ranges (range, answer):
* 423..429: 467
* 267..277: 558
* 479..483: 480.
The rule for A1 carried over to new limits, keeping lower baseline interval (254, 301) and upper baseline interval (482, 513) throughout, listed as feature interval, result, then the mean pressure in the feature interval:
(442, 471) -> 0.04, 457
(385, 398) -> 0.07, 473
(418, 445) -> 0.06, 462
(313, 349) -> 0.05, 505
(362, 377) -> 0.03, 500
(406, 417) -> 0.07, 464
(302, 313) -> 0.02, 531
